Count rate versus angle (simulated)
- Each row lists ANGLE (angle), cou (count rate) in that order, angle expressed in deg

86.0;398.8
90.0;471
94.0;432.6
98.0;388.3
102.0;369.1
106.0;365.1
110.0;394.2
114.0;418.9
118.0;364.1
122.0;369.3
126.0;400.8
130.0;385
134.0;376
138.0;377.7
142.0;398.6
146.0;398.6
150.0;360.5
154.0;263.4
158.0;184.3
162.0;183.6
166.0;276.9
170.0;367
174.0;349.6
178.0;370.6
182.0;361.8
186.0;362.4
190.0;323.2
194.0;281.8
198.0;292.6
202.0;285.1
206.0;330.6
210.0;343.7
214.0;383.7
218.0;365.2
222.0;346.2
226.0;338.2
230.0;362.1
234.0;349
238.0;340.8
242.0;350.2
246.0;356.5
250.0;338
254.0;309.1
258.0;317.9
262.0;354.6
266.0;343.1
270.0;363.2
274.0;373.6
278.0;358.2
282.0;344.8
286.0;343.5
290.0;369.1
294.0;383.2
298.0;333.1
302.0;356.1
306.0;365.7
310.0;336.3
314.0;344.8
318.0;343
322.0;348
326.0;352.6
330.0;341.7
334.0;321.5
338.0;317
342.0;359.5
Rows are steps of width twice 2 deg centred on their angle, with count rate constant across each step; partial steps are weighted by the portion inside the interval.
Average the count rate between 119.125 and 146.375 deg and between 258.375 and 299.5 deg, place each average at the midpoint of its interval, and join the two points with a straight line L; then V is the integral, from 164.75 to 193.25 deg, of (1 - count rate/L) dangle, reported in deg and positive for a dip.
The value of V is 2.4 deg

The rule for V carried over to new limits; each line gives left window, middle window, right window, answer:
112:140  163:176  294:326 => 1.95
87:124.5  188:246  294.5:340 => 5.12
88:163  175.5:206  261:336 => 2.89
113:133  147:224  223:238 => 9.47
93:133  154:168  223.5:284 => 5.68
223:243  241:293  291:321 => 0.21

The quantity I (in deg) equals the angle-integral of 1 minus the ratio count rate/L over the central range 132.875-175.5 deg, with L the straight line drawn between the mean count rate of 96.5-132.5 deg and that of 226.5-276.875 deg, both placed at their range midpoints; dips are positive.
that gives 6.1 deg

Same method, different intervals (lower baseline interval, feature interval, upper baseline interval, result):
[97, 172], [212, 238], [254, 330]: -0.47 deg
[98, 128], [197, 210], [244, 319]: 1.96 deg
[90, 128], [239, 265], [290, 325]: 1.84 deg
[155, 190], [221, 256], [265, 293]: -0.52 deg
